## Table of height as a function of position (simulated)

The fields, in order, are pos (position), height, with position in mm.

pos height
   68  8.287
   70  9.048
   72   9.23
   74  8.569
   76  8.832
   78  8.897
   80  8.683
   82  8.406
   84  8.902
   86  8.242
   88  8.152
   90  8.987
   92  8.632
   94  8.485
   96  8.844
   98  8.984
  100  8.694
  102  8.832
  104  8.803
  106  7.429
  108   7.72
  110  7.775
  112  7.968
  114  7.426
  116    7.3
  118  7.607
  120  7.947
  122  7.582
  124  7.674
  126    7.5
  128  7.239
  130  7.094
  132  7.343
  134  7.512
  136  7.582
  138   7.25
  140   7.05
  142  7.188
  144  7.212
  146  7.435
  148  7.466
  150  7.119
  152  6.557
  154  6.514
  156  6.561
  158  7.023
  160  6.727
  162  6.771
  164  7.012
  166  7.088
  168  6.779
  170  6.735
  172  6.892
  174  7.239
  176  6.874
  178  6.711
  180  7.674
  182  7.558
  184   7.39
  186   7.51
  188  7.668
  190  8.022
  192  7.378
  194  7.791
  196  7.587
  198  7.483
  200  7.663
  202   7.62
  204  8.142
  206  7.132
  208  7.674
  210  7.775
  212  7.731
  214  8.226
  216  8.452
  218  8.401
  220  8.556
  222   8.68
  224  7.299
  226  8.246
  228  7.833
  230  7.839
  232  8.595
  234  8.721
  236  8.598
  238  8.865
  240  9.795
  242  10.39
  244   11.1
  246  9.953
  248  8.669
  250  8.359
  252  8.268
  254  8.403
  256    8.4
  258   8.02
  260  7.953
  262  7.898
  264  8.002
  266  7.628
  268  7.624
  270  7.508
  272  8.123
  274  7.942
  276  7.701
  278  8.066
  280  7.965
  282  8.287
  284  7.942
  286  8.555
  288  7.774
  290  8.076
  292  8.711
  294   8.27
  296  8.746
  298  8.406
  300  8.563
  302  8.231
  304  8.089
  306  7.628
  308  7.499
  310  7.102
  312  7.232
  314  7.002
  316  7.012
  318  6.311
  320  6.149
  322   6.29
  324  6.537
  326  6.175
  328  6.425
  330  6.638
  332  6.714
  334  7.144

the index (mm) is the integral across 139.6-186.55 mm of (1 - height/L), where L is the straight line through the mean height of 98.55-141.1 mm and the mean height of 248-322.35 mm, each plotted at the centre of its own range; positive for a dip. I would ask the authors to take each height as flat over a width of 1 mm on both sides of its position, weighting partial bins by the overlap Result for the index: 4.2 mm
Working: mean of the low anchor 7.69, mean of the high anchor 7.86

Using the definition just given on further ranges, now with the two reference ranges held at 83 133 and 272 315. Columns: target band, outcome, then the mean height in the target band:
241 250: -2.06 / 9.84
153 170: 2.60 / 6.8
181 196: 0.76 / 7.61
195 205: 0.40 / 7.7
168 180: 1.62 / 6.95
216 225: -0.27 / 8.26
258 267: 0.13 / 7.89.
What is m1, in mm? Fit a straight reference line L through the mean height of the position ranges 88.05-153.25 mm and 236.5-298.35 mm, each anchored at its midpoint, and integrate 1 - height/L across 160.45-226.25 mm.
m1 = 4.4 mm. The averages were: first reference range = 7.76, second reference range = 8.43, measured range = 7.55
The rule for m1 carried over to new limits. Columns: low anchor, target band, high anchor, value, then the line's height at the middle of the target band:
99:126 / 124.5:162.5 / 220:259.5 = 4.5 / 8.09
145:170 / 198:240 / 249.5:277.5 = -3.3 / 7.53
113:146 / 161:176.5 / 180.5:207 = 1.2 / 7.53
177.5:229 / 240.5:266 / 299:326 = -4.3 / 7.5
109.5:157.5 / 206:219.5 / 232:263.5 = 0.6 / 8.4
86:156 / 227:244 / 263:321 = -2.6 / 7.77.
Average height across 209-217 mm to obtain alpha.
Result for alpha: 8.05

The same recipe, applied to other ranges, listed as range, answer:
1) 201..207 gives 7.63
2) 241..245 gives 10.7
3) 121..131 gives 7.42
